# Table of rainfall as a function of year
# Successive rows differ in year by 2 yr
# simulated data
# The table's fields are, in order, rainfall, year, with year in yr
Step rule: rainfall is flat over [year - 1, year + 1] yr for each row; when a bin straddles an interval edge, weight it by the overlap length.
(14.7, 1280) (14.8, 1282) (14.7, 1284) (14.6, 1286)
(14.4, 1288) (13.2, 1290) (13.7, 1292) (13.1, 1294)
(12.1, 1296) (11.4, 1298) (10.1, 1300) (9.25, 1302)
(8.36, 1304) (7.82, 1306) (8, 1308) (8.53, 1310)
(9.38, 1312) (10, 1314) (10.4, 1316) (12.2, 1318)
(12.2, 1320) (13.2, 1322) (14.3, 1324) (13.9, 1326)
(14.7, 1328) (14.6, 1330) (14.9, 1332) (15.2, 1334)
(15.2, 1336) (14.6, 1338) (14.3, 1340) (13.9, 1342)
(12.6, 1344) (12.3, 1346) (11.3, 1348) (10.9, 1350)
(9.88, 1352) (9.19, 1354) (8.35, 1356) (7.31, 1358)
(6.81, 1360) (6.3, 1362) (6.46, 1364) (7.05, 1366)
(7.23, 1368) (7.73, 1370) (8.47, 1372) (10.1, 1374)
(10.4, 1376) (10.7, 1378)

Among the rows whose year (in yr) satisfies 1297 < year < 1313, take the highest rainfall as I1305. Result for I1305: 11.4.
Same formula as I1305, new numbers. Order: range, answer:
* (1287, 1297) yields 14.4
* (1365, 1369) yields 7.23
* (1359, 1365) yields 6.81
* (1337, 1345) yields 14.6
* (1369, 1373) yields 8.47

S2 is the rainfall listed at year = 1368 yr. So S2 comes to 7.23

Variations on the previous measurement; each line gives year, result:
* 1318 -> 12.2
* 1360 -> 6.81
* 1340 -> 14.3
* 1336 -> 15.2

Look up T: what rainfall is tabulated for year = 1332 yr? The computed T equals 14.9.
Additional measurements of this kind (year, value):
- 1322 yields 13.2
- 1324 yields 14.3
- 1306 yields 7.82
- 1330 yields 14.6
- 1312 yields 9.38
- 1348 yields 11.3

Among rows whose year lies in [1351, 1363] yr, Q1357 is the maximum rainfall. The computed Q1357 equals 9.88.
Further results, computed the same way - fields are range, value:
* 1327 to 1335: 15.2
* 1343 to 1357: 12.6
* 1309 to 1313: 9.38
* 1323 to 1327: 14.3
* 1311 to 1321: 12.2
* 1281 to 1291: 14.8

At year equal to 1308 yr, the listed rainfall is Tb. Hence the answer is 8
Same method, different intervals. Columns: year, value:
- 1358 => 7.31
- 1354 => 9.19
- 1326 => 13.9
